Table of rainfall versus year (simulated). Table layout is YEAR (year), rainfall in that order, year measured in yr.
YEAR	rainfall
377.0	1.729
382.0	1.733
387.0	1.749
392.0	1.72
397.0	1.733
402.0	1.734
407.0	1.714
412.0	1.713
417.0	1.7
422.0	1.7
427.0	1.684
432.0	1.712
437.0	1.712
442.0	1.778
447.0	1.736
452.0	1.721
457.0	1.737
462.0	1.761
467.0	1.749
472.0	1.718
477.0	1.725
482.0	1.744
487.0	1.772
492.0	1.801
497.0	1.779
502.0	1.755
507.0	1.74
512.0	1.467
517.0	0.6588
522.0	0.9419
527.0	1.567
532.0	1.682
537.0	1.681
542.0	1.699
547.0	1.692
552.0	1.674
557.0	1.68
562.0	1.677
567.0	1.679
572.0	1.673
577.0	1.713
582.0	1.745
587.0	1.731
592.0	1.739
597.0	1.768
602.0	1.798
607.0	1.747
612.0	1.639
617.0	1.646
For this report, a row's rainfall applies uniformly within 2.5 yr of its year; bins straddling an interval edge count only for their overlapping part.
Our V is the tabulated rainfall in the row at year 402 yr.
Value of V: 1.734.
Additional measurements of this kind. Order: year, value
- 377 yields 1.729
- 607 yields 1.747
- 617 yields 1.646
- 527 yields 1.567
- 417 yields 1.7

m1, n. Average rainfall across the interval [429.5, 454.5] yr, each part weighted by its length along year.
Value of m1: 1.73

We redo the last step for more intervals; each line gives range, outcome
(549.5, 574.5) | 1.68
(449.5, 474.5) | 1.74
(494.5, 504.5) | 1.77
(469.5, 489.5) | 1.74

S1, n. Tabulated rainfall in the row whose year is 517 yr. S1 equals 0.6588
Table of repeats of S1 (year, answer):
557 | 1.68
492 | 1.801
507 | 1.74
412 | 1.713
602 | 1.798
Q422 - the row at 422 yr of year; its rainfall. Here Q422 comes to 1.7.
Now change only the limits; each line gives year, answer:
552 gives 1.674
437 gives 1.712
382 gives 1.733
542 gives 1.699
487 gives 1.772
